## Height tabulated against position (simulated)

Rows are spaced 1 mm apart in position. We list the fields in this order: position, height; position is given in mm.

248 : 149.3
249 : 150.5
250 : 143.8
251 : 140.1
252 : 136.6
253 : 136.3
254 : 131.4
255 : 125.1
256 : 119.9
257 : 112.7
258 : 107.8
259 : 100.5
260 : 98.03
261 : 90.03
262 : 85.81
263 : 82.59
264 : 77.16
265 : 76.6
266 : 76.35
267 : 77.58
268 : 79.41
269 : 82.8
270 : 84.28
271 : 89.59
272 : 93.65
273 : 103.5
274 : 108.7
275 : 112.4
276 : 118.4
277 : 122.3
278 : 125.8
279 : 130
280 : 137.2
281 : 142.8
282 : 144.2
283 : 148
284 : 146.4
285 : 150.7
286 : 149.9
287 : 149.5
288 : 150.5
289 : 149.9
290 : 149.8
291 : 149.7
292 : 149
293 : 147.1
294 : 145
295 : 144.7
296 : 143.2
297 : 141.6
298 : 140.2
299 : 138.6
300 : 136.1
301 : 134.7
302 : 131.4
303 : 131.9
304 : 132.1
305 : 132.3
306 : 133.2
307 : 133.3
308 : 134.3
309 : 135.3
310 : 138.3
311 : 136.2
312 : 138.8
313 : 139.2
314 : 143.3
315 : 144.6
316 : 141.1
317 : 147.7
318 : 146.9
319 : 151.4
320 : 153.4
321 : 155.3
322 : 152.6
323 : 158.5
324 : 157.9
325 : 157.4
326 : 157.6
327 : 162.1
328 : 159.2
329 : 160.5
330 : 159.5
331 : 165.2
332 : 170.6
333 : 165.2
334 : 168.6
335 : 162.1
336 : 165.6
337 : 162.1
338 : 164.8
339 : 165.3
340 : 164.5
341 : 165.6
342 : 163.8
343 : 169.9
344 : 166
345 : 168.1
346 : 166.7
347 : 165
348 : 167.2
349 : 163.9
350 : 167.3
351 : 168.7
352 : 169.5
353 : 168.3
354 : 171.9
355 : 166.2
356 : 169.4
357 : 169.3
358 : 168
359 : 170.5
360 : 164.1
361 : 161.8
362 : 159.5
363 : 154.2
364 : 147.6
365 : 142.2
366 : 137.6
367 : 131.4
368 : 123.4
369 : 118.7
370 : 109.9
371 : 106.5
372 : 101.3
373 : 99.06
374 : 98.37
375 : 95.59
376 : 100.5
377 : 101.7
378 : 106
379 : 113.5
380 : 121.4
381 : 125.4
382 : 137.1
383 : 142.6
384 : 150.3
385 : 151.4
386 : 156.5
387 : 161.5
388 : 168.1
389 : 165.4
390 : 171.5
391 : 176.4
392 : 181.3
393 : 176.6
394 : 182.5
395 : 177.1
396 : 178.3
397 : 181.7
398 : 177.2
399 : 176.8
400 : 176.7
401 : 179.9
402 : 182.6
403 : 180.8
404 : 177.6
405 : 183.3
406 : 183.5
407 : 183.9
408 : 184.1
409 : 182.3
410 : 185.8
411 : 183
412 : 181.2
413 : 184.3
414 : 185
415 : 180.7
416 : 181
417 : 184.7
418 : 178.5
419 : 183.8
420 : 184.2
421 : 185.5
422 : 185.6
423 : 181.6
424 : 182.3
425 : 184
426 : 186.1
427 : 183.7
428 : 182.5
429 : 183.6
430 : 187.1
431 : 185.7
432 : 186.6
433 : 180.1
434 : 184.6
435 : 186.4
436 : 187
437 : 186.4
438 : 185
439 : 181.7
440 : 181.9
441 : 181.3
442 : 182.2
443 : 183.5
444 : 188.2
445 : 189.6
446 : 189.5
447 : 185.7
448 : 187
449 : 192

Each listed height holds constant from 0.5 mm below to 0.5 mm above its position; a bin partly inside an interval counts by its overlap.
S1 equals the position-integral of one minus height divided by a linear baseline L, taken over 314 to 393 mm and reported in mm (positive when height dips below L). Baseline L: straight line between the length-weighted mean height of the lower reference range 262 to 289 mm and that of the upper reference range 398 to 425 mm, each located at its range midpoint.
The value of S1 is 0.3 mm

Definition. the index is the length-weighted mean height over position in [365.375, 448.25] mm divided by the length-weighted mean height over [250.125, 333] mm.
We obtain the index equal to 1.3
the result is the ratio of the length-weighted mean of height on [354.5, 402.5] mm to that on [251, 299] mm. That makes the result 1.23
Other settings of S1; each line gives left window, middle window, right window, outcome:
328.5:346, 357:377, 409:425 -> 4.70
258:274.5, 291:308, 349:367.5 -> -3.63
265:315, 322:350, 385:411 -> -2.65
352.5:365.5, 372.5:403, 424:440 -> 3.69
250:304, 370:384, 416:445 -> 4.30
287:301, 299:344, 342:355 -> 1.55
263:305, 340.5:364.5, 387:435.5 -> -1.61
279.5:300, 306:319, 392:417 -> 1.08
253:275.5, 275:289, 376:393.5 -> -4.65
